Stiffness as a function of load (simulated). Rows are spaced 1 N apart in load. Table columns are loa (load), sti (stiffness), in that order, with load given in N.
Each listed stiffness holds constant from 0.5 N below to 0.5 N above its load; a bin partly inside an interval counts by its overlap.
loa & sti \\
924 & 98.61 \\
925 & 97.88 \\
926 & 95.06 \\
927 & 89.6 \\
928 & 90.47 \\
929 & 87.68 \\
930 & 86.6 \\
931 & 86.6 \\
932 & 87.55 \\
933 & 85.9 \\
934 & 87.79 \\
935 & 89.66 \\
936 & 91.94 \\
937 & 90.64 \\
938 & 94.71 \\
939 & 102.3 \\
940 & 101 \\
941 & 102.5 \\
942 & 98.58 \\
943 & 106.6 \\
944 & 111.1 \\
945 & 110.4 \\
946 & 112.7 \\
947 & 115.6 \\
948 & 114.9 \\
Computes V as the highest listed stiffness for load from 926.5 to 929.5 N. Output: 90.47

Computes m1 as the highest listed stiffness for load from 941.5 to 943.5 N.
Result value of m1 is 106.6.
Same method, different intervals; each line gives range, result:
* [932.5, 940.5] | 102.3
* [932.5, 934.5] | 87.79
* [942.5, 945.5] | 111.1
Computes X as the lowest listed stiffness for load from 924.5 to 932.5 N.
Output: 86.6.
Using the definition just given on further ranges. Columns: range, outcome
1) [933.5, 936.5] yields 87.79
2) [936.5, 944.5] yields 90.64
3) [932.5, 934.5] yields 85.9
